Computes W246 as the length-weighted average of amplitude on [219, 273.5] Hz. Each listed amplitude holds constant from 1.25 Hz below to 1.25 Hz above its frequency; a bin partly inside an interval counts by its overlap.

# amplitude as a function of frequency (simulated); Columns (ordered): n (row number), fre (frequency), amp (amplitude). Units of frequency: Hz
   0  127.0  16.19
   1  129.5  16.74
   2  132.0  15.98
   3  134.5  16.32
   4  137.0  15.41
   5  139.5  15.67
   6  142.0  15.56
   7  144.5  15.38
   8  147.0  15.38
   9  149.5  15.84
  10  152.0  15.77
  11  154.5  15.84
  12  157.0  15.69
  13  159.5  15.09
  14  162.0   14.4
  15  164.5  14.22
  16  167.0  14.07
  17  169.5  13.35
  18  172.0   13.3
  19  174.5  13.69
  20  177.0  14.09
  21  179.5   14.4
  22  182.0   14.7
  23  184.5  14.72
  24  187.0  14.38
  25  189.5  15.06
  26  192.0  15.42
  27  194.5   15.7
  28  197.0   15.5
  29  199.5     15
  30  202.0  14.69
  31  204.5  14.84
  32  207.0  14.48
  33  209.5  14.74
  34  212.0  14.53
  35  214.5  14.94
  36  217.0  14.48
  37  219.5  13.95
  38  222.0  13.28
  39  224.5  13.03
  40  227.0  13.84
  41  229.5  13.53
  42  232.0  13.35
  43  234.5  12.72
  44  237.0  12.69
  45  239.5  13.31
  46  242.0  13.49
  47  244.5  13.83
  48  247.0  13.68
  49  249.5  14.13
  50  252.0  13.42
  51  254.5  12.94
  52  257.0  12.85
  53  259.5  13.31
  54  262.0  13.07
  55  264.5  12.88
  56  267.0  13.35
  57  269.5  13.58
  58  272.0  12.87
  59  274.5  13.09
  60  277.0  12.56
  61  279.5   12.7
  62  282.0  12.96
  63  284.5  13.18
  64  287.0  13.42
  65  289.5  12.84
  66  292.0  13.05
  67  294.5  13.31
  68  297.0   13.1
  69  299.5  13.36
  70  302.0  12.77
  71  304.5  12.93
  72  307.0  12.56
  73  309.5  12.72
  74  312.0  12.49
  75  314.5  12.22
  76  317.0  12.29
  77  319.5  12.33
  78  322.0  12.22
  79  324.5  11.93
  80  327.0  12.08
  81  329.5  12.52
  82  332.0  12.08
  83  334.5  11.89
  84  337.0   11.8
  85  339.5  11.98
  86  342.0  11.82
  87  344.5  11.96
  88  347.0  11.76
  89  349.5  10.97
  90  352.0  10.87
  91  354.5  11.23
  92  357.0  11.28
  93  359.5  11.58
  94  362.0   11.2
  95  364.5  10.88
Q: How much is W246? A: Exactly 13.3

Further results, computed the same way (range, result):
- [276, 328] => 12.7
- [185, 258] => 14.1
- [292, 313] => 12.9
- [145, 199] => 14.8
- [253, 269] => 13.1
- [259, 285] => 13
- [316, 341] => 12.1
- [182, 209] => 15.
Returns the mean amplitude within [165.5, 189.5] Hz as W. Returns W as 14.1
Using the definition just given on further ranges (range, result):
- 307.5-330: 12.3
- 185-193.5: 15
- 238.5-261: 13.4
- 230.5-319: 13.1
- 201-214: 14.7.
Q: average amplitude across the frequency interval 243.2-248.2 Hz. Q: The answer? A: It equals 13.8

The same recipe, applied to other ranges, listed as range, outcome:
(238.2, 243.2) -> 13.4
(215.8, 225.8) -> 13.7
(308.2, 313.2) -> 12.6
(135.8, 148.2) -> 15.5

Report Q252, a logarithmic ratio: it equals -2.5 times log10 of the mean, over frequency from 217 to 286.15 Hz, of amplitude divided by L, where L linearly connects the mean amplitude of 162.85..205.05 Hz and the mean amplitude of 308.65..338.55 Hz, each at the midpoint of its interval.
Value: 0.01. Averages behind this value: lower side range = 14.5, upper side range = 12.2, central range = 13.3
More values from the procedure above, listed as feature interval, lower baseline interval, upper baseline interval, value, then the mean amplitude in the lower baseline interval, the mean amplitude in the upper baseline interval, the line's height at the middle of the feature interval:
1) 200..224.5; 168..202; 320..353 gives -0.023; 14.6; 11.9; 14.1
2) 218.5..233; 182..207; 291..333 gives 0.067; 15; 12.6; 14.4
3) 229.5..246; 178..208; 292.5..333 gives 0.061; 14.9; 12.6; 14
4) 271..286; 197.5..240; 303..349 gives 0.007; 14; 12.2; 13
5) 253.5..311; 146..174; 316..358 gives -0.024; 14.8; 11.8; 12.7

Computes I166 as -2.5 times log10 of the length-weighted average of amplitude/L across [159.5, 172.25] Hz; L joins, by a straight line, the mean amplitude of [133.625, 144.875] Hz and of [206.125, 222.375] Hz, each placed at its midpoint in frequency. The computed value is 0.09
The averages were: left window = 15.7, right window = 14.4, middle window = 14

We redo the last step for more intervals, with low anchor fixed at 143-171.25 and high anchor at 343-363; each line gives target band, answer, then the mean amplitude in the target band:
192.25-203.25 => -0.07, 15.2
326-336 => -0.03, 12.1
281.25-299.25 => -0.05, 13.1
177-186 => 0.00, 14.5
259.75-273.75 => -0.02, 13.2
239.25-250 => -0.03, 13.7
